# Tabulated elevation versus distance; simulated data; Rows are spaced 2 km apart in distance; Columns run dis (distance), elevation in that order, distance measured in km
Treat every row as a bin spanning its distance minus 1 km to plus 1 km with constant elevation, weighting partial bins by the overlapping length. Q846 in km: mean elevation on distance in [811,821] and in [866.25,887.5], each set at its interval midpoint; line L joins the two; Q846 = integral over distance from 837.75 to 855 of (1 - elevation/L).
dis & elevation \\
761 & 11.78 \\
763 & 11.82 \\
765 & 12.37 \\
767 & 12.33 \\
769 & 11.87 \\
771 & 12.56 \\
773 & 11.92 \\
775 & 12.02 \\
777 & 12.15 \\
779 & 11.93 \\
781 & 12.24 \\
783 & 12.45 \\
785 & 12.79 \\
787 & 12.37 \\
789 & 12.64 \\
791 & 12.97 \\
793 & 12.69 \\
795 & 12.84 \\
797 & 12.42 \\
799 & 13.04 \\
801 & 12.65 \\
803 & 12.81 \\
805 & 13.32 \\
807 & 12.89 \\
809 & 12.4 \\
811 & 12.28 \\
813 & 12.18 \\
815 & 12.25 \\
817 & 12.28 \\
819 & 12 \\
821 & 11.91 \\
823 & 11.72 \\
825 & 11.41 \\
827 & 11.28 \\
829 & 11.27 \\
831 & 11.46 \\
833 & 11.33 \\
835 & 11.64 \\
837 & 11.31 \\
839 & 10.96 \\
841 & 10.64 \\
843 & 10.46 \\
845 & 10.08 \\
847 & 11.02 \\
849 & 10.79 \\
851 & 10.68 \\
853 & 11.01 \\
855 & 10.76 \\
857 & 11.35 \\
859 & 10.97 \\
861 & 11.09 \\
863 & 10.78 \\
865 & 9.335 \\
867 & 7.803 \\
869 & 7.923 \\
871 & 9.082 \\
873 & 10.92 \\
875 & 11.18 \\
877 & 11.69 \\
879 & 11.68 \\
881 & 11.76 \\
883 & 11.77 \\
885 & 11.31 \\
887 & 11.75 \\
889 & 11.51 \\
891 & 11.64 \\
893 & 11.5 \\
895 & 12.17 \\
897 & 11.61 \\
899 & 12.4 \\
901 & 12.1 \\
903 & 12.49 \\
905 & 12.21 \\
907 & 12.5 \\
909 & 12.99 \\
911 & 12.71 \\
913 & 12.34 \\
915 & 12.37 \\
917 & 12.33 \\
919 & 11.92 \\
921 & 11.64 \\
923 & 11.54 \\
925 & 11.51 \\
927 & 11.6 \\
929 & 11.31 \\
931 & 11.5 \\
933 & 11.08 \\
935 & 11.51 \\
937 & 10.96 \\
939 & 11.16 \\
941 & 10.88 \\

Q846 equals 1.03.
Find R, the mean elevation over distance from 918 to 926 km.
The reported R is 11.7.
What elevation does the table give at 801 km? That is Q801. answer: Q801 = 12.65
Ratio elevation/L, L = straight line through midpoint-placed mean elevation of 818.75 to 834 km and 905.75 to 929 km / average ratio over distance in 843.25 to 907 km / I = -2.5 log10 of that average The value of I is 0.074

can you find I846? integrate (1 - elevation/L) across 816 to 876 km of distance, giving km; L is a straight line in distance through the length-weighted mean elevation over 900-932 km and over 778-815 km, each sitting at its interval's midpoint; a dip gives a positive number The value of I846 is 7.6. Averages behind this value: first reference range 12.6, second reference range 12.1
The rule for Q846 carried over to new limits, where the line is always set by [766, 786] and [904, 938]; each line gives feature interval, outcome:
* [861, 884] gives 3.1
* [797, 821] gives -0.7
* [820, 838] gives 0.9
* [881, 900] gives 0.3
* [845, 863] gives 1.7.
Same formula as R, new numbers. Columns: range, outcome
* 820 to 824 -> 11.8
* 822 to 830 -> 11.4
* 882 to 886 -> 11.5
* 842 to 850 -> 10.6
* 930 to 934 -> 11.3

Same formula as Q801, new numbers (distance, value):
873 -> 10.92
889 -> 11.51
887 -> 11.75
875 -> 11.18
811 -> 12.28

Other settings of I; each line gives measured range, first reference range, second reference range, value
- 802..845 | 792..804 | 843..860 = 0.01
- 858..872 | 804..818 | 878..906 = 0.25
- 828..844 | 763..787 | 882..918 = 0.10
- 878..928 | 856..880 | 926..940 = -0.11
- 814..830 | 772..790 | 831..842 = -0.03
